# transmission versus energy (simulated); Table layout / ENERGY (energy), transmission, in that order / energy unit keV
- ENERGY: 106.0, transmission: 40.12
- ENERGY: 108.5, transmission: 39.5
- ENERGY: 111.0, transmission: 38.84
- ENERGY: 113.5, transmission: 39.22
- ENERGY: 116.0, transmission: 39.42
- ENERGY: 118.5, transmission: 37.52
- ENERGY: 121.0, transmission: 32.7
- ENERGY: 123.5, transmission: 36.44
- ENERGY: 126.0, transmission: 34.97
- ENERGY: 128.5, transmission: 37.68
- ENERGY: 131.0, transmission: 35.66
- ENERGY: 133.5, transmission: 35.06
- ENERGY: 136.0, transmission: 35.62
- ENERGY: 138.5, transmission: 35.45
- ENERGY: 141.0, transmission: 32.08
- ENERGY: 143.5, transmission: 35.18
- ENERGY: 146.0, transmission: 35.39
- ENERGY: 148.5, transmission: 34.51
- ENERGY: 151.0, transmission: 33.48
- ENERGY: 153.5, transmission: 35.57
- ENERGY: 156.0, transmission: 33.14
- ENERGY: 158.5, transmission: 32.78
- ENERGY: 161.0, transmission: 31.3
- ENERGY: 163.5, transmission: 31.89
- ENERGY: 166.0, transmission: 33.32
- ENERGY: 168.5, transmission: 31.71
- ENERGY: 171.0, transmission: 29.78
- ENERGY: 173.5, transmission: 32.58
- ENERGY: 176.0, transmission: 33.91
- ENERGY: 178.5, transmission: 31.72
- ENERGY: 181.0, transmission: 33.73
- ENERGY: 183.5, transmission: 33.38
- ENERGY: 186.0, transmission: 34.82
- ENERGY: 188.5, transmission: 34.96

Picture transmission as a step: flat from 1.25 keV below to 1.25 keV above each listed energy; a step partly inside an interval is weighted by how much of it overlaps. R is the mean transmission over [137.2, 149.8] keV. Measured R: 34.5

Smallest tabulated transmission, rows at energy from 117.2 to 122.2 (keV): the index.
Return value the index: 32.7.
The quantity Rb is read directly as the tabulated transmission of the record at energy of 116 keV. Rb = 39.42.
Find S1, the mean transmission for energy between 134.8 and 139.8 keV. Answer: 35.5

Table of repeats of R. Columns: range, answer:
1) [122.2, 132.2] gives 36.2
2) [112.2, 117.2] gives 39.3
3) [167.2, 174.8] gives 31.4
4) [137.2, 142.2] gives 33.8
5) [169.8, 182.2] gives 32.3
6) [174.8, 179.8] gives 32.8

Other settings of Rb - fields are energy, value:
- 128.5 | 37.68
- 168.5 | 31.71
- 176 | 33.91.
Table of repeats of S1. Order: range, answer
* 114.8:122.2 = 36.6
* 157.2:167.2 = 32.3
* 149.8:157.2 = 34.1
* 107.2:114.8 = 39.2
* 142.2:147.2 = 35.3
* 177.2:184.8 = 33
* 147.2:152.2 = 34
